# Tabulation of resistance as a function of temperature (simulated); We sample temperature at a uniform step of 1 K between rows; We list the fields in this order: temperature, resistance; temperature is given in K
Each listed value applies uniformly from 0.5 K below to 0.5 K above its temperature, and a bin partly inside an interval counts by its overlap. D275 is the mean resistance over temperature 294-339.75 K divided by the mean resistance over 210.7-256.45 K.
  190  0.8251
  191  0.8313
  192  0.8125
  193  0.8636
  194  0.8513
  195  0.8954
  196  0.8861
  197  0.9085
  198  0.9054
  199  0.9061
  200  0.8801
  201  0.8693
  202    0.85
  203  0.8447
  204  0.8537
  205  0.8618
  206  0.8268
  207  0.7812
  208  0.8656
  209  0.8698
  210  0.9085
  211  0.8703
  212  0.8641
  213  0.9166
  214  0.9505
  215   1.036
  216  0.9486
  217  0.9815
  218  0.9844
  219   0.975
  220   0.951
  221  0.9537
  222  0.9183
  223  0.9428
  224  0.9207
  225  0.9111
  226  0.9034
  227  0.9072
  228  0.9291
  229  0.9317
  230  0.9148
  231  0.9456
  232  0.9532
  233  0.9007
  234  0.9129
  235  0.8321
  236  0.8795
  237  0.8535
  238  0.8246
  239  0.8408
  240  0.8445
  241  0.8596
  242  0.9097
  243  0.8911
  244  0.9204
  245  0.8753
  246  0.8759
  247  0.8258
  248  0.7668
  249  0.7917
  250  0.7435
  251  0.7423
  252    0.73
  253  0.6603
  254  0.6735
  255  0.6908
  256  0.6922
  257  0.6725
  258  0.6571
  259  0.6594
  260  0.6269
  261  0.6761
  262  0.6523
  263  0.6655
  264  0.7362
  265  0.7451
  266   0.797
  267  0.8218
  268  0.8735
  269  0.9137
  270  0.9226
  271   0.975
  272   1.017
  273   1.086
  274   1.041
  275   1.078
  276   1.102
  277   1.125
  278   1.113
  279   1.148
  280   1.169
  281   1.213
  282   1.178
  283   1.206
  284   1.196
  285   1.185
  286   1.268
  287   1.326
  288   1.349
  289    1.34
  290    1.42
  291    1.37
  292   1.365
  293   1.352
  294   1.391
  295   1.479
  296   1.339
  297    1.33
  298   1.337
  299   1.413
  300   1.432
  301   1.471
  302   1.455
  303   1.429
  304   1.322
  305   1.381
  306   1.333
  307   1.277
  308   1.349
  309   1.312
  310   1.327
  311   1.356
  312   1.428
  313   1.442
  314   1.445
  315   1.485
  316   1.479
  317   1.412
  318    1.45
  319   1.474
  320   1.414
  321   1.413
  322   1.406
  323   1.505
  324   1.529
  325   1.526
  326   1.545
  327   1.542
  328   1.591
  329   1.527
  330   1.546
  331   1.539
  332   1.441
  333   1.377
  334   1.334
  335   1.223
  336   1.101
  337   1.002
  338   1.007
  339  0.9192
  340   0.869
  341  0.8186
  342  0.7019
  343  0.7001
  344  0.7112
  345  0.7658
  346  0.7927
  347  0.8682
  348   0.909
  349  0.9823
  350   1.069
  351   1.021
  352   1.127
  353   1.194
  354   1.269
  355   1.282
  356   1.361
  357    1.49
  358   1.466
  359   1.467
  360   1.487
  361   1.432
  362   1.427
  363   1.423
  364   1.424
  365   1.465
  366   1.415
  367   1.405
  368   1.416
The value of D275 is 1.59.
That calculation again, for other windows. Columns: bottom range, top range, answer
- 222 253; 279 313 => 1.54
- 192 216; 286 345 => 1.50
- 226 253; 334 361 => 1.25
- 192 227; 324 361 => 1.32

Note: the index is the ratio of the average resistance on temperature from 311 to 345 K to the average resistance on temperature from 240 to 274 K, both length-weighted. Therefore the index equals 1.6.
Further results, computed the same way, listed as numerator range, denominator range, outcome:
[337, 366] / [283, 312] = 0.83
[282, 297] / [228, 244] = 1.49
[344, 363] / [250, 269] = 1.65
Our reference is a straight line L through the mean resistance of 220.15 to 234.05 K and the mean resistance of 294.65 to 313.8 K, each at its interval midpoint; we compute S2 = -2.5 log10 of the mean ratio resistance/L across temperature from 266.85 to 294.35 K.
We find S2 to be 0.07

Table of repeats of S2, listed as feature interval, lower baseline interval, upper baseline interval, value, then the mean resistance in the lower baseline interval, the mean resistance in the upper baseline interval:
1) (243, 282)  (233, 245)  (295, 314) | 0.226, 0.871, 1.38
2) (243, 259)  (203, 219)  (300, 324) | 0.408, 0.902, 1.41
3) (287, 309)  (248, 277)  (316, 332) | -0.150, 0.807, 1.49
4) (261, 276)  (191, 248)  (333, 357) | 0.074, 0.893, 1.02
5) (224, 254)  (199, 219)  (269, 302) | 0.197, 0.895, 1.24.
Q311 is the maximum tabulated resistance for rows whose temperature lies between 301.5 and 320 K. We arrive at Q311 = 1.485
